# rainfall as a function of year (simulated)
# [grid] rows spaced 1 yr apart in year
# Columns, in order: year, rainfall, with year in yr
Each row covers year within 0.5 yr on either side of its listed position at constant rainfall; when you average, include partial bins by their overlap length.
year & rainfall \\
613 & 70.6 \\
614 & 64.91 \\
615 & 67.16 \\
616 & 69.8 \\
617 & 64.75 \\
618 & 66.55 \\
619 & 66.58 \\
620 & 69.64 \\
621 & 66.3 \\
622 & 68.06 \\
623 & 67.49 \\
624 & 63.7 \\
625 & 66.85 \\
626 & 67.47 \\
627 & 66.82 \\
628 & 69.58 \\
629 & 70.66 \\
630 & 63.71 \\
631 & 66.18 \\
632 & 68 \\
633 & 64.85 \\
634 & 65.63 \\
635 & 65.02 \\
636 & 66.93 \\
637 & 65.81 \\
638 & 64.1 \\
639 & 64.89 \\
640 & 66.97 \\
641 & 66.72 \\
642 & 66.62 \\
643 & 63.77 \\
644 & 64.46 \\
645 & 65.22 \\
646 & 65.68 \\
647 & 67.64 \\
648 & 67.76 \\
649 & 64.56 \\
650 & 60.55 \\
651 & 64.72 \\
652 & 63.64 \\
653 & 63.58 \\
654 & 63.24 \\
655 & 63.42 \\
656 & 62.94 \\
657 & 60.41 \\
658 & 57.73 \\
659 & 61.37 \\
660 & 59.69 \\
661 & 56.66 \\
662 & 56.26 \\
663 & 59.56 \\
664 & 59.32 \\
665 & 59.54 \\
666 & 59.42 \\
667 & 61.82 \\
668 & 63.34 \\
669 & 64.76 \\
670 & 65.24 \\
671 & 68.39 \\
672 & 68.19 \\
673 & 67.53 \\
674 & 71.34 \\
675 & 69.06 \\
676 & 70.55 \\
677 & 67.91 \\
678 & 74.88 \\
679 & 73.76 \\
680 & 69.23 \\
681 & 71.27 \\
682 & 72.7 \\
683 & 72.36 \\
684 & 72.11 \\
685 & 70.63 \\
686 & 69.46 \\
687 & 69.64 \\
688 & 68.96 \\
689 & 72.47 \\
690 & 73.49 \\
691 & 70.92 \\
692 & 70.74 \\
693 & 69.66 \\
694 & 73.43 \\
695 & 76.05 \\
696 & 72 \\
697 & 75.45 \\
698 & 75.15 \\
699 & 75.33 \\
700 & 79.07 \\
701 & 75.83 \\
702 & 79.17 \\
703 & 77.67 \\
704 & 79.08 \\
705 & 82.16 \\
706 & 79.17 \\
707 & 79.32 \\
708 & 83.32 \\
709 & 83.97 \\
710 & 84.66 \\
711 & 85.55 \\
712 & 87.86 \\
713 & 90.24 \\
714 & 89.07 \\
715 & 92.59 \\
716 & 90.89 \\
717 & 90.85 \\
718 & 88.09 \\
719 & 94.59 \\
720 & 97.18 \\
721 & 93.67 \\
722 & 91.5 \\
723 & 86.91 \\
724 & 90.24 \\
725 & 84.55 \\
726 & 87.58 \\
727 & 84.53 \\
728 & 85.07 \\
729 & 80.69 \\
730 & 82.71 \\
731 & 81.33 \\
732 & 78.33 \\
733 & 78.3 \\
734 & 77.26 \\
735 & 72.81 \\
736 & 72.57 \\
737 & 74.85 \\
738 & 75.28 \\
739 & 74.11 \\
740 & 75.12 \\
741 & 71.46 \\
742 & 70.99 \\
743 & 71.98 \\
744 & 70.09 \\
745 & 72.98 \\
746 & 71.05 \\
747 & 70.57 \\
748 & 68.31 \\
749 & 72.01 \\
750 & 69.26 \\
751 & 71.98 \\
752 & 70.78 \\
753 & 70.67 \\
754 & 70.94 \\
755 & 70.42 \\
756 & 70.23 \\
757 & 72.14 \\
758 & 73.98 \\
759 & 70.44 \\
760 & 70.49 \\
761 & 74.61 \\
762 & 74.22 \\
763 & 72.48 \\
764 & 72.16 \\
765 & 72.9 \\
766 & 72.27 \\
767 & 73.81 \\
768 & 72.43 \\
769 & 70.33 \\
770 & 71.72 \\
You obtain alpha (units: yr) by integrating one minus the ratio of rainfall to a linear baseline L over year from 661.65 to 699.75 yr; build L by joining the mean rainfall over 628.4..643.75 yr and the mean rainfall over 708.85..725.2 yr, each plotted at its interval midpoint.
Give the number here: 4.8 yr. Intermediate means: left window 66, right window 89.8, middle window 69.1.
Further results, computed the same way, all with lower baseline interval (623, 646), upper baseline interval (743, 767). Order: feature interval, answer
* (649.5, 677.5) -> 1.75 yr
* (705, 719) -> -3.43 yr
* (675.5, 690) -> -0.62 yr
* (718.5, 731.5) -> -3.25 yr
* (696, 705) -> -1.04 yr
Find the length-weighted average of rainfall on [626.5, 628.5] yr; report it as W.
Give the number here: 68.2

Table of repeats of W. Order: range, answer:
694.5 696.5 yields 74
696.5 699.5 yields 75.3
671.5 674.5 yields 69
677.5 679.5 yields 74.3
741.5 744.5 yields 71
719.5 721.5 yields 95.4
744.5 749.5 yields 71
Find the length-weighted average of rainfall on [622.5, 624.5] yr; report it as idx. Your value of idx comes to 65.6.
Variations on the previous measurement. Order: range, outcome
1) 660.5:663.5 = 57.5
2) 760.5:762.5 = 74.4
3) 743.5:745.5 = 71.5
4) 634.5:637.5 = 65.9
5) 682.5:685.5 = 71.7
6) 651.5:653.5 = 63.6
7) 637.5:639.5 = 64.5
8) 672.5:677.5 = 69.3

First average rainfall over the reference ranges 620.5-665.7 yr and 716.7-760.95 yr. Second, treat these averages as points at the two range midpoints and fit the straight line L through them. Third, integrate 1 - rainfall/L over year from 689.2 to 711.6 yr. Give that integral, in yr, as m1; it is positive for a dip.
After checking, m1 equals -1.6 yr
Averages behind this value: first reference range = 64.3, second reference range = 77.6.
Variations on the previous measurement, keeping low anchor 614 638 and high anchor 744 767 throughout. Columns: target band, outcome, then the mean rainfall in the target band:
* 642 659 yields 0.99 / 63.7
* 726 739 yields -1.49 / 78.8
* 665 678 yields 0.37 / 66.5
